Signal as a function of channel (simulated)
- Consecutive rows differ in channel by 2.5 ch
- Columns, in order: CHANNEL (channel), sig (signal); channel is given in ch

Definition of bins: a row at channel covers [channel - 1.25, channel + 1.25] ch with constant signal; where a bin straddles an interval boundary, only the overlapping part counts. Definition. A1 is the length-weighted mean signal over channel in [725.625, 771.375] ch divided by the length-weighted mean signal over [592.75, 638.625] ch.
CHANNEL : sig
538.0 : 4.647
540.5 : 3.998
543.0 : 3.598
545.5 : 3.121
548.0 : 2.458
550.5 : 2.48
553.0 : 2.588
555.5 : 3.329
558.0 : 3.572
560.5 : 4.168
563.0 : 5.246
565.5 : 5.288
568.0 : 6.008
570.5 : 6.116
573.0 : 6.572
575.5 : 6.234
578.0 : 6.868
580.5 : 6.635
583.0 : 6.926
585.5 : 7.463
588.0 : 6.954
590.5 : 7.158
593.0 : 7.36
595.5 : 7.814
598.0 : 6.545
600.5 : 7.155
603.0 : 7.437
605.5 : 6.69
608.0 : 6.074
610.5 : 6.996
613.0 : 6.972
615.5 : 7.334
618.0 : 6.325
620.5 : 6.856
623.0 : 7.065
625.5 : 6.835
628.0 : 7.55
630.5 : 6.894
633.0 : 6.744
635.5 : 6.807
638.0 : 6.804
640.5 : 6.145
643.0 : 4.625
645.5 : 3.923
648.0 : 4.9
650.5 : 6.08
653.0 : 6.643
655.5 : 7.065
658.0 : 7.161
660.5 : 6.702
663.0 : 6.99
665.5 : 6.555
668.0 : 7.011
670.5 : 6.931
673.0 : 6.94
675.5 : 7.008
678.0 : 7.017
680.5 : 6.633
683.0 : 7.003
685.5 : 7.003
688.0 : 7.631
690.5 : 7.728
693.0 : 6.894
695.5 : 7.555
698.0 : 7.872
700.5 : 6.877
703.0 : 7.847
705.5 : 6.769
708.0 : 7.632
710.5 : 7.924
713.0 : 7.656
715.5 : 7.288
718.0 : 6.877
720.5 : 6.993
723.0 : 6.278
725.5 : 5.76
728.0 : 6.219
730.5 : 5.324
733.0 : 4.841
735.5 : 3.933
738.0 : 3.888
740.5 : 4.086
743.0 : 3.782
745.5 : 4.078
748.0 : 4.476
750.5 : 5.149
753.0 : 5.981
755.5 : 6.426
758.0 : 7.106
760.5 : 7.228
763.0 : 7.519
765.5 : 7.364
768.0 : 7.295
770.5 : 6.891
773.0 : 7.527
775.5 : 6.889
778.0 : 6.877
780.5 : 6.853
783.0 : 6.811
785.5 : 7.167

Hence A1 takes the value 0.81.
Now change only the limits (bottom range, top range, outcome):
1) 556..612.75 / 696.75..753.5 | 0.94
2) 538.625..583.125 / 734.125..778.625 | 1.26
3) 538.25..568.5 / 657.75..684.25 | 1.82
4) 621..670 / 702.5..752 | 0.90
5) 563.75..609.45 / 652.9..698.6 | 1.05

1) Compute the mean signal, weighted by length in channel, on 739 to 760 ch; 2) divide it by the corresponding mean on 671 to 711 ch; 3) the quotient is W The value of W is 0.7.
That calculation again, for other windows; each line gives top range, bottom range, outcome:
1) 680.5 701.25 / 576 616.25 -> 1.04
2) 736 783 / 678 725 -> 0.84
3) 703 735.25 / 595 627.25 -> 0.95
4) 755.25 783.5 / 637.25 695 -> 1.08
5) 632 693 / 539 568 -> 1.77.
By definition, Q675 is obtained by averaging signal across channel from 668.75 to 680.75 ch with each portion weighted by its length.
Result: 6.93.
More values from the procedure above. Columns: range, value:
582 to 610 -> 7.05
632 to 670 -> 6.29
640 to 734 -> 6.7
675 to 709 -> 7.25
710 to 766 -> 5.87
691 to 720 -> 7.38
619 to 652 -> 6.25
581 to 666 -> 6.69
